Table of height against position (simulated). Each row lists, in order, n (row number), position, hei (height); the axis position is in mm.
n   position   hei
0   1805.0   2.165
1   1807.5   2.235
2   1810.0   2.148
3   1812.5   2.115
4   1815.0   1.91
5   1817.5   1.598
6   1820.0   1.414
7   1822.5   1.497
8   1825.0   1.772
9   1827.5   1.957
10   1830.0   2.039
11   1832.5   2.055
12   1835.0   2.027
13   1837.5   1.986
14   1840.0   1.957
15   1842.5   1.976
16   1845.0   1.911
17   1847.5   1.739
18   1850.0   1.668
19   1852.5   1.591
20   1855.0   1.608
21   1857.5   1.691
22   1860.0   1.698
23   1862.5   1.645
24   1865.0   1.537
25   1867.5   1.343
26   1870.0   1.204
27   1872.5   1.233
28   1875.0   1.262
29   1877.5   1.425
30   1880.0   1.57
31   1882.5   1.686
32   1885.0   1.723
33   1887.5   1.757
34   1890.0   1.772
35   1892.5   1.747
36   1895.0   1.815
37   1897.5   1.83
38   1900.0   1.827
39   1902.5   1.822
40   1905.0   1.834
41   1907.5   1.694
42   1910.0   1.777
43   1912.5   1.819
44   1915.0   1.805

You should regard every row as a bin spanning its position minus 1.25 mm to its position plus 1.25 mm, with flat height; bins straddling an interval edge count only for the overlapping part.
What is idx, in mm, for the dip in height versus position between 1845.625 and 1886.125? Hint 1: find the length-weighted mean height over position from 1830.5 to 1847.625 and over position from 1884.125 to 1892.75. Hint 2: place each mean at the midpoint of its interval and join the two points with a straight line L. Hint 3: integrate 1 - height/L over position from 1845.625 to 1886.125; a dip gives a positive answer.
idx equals 6.7 mm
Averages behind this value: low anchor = 1.97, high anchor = 1.75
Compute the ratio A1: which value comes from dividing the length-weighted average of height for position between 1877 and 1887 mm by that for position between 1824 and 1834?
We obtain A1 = 0.83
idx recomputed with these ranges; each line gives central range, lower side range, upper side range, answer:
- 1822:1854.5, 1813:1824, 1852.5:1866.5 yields -4.5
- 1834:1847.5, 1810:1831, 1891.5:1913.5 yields -1.1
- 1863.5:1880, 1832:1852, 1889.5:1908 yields 4.4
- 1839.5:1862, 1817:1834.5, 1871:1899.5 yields -0.5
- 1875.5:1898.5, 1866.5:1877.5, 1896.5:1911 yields -2.5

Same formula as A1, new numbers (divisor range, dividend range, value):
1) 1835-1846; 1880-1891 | 0.87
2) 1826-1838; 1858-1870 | 0.76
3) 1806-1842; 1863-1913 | 0.85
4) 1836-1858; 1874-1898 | 0.92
